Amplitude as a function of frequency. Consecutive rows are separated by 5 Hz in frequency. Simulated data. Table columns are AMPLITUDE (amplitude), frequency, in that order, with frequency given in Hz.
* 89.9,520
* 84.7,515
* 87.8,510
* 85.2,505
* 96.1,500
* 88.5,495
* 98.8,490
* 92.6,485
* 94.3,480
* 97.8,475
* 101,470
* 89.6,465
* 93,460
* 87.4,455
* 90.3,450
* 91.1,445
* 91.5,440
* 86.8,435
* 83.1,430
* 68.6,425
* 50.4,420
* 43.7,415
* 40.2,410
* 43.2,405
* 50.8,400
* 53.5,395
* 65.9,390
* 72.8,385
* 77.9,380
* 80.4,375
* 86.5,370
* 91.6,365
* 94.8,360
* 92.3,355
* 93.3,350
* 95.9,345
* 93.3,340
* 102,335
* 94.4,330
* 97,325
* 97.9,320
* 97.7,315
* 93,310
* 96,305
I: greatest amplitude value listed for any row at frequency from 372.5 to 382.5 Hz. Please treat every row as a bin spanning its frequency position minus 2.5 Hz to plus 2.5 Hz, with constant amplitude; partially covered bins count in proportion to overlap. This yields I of 80.4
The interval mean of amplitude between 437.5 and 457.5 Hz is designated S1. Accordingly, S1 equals 90.1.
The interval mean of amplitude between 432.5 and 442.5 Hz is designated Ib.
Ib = 89.2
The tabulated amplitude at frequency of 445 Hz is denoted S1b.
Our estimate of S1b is 91.1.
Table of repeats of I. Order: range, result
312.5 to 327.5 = 97.9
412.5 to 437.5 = 86.8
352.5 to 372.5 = 94.8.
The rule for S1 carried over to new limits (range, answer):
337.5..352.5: 94.2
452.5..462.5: 90.2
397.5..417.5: 44.5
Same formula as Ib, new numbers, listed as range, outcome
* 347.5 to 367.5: 93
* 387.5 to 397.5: 59.7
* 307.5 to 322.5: 96.2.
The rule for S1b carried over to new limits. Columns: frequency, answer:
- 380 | 77.9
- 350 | 93.3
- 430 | 83.1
